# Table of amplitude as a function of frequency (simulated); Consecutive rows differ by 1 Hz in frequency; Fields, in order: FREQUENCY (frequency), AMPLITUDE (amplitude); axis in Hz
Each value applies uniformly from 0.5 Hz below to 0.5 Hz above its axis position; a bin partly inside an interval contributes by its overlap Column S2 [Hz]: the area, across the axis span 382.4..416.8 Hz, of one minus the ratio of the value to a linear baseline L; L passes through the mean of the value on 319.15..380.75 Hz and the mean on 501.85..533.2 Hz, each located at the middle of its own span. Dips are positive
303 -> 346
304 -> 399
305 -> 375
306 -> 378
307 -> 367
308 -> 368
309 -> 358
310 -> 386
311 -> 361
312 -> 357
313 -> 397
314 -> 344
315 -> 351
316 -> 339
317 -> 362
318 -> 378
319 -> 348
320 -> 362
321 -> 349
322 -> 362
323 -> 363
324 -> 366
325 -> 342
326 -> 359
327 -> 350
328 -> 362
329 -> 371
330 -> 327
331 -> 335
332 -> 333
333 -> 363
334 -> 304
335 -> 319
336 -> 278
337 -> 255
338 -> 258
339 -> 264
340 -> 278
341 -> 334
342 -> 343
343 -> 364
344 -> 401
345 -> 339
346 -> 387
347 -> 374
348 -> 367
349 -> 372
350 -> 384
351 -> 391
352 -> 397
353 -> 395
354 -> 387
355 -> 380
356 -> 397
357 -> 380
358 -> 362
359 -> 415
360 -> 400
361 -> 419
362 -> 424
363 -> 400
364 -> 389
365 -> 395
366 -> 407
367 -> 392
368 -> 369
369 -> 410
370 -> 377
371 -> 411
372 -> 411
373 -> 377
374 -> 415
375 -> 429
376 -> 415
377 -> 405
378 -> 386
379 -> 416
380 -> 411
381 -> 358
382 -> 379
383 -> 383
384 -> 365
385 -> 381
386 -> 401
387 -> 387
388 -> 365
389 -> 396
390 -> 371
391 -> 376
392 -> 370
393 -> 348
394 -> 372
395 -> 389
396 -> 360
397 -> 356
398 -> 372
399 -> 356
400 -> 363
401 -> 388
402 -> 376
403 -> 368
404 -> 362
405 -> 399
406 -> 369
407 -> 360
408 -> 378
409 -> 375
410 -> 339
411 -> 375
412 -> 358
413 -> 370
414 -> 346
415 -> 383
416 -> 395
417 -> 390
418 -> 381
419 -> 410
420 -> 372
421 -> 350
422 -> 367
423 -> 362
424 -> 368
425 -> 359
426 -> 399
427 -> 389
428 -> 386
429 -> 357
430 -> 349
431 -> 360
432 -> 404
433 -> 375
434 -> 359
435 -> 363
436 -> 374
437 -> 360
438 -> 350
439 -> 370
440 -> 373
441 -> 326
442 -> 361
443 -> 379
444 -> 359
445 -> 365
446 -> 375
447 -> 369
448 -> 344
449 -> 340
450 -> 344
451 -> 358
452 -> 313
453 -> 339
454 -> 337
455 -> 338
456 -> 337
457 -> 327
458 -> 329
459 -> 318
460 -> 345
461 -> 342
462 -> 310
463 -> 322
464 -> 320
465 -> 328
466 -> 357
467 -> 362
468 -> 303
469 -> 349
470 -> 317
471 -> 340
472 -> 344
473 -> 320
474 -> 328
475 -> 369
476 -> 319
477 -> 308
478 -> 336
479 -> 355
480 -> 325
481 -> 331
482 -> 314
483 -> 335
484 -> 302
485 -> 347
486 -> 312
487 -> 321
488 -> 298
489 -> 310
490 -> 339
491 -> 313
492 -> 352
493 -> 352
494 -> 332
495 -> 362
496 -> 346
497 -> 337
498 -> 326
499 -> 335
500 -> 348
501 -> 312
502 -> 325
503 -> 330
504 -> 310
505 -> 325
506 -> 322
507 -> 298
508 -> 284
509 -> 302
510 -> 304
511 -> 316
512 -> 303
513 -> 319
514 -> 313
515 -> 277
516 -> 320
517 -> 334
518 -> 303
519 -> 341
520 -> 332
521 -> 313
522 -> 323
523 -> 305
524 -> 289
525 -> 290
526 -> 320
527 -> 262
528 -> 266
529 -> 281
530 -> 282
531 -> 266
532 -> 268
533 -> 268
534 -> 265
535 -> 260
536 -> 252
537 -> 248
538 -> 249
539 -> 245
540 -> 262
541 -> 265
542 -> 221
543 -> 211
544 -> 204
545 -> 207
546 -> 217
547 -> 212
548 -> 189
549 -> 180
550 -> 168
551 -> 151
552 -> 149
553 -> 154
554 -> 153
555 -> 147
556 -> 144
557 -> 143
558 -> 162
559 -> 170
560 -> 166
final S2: -2.2 Hz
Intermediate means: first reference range 369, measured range 372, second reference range 303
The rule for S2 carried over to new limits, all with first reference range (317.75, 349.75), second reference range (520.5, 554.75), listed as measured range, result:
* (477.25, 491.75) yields -3.14 Hz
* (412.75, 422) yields -2.39 Hz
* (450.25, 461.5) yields -2.18 Hz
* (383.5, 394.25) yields -2.12 Hz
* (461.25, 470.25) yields -1.79 Hz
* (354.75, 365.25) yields -2.21 Hz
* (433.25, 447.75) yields -3.76 Hz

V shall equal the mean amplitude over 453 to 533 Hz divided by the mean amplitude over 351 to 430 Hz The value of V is 0.84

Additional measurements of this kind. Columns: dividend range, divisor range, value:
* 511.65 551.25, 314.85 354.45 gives 0.76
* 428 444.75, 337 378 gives 0.96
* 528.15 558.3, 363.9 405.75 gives 0.56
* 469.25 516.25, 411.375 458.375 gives 0.90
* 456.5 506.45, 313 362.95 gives 0.93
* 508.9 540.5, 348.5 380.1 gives 0.73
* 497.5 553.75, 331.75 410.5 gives 0.73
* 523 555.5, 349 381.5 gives 0.59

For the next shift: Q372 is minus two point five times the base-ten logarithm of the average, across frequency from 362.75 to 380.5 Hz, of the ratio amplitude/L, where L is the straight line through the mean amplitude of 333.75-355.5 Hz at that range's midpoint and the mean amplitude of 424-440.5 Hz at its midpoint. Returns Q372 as -0.14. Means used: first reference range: 345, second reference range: 370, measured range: 401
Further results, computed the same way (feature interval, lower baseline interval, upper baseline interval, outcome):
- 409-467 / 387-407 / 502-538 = -0.03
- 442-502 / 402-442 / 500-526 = 0.01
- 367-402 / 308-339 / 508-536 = -0.17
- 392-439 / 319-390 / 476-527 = -0.06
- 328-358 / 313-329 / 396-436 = 0.04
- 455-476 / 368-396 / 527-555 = -0.11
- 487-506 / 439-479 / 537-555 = -0.18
